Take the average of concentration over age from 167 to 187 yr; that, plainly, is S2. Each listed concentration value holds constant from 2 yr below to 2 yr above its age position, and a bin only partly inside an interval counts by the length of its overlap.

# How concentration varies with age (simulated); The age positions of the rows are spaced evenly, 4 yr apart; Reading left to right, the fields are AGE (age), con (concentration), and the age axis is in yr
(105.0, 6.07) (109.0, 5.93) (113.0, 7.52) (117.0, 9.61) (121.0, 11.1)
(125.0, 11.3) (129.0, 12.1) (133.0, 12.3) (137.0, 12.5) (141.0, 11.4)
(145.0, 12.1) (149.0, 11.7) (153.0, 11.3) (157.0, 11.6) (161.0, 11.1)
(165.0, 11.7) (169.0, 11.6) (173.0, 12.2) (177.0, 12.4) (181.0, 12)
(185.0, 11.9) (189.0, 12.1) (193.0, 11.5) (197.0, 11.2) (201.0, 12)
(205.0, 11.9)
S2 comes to 12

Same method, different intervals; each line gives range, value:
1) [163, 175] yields 11.8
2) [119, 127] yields 11.2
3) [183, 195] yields 11.8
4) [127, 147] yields 12.1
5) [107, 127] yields 9.09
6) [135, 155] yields 11.8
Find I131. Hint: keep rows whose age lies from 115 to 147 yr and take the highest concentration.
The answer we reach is 12.5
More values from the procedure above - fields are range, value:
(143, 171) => 12.1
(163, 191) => 12.4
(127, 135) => 12.3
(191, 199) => 11.5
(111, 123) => 11.1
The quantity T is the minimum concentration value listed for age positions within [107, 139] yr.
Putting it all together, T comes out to 5.93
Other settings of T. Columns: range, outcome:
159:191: 11.1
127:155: 11.3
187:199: 11.2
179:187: 11.9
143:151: 11.7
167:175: 11.6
